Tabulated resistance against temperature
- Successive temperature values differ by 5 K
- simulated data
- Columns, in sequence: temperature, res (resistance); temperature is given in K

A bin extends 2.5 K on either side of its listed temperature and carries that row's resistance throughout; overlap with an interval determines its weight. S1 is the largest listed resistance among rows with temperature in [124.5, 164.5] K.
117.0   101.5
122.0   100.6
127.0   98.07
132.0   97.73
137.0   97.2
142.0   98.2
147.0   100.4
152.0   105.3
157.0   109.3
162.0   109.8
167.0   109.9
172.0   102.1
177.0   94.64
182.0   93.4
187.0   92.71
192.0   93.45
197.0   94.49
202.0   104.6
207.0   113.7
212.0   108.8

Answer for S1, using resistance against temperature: 109.8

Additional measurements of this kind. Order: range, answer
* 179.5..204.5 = 104.6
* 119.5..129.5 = 100.6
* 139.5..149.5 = 100.4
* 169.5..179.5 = 102.1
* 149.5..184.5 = 109.9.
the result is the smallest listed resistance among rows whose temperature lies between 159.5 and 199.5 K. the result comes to 92.71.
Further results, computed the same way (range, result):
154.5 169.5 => 109.3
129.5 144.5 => 97.2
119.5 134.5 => 97.73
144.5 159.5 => 100.4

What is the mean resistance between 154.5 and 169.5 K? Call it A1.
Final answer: 110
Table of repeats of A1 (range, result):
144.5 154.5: 103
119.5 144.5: 98.4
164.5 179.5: 102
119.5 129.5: 99.3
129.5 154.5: 99.8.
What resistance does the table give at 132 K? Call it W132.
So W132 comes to 97.73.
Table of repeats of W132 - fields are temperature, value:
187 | 92.71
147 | 100.4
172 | 102.1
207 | 113.7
